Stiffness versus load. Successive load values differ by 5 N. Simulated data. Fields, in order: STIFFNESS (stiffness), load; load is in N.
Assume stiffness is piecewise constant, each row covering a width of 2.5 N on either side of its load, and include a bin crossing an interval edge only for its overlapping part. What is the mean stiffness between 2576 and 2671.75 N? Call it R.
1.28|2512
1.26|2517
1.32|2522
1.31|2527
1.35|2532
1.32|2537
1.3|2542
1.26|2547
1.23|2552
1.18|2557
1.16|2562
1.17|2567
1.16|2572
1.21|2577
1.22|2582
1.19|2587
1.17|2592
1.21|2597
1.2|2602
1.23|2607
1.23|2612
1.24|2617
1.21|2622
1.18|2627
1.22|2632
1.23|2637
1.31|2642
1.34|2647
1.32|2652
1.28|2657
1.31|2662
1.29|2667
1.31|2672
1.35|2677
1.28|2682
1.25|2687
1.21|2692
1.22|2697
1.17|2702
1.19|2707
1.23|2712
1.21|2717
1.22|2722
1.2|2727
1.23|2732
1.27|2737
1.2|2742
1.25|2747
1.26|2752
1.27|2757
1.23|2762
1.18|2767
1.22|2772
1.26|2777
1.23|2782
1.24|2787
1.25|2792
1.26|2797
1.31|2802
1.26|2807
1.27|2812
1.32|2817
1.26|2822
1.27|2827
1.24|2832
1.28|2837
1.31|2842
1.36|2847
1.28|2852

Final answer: 1.24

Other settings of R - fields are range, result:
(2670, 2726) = 1.24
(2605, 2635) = 1.22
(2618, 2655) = 1.26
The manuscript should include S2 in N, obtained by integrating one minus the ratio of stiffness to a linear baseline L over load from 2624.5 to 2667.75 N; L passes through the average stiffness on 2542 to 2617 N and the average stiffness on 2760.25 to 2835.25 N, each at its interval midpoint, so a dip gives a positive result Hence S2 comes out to -1.9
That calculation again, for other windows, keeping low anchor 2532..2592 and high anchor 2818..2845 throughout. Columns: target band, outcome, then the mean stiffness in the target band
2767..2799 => 0.7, 1.24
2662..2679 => -1.0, 1.31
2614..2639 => 0.4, 1.22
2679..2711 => 0.7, 1.22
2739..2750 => 0.3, 1.23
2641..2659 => -1.1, 1.31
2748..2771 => 0.5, 1.24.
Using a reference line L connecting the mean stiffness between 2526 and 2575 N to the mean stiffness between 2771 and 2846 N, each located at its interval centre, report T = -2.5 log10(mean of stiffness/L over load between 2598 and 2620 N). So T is 0.02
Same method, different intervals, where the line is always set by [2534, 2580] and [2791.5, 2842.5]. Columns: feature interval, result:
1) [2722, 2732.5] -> 0.04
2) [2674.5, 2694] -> -0.02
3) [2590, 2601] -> 0.03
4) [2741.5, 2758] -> 0.01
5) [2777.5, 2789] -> 0.03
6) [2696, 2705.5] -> 0.05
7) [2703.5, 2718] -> 0.04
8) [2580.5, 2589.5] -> 0.02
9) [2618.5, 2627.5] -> 0.03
